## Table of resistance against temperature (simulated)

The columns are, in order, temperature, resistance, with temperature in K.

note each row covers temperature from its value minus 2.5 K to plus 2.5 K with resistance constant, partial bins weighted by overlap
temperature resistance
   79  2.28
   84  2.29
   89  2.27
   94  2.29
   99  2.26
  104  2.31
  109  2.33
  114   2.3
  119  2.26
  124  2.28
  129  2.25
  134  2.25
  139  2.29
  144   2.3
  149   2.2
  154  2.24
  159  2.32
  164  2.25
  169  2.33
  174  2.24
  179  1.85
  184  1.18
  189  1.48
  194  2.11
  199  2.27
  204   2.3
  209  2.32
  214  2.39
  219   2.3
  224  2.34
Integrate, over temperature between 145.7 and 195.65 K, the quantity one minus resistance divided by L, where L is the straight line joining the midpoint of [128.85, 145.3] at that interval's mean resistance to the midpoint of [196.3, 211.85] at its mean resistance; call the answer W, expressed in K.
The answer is 5.7 K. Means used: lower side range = 2.27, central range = 2.02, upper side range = 2.3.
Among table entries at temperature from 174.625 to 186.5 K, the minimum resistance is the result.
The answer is 1.18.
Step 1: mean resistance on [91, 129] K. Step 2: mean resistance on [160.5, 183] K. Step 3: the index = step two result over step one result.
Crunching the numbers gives 0.9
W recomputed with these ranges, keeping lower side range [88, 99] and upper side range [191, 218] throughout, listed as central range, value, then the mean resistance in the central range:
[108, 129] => -0.1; 2.28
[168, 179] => 0.4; 2.18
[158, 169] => -0.1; 2.29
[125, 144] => 0.0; 2.27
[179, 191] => 4.4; 1.43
